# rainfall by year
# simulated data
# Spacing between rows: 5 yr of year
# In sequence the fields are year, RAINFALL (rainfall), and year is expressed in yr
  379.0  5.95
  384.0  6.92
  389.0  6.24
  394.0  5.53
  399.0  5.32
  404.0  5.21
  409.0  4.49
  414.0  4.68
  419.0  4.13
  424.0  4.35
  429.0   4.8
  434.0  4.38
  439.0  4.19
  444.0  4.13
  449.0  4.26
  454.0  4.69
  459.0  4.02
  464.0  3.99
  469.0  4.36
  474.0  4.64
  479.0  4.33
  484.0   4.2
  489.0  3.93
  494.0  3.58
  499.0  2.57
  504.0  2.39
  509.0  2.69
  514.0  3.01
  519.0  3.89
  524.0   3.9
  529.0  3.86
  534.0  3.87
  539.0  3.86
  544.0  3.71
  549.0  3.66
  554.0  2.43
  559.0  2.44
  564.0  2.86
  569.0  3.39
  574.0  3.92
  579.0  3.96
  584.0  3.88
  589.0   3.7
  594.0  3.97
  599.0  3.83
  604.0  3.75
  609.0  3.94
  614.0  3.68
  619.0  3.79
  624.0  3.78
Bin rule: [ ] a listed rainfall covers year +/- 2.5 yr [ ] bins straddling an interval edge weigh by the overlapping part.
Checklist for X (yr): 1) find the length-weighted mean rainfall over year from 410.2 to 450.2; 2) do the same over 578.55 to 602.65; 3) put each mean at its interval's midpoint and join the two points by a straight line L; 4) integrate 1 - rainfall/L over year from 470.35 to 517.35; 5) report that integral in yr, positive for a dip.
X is 7.5 yr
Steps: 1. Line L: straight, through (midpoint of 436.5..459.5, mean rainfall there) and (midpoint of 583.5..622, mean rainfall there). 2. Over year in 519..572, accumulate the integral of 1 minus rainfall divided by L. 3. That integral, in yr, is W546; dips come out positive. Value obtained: 7.50 yr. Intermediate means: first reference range 4.28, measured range 3.43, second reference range 3.81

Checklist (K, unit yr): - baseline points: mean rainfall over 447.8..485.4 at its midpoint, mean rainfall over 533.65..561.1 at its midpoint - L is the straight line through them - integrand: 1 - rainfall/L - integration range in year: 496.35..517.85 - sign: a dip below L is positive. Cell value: 5.93 yr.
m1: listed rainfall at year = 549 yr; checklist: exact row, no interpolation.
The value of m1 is 3.66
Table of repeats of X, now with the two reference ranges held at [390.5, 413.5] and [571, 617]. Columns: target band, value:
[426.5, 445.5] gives 2.04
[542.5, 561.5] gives 5.10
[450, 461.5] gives 1.06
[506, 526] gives 4.72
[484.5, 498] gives 2.54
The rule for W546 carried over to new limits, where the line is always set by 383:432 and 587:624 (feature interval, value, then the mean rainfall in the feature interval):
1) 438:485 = 4.58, 4.29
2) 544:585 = 7.53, 3.32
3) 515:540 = 2.85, 3.83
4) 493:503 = 3.59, 2.9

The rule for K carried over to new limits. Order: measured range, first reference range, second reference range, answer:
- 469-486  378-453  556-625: 0.3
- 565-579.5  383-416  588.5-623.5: 1.6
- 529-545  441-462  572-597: 0.8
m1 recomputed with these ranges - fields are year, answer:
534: 3.87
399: 5.32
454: 4.69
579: 3.96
